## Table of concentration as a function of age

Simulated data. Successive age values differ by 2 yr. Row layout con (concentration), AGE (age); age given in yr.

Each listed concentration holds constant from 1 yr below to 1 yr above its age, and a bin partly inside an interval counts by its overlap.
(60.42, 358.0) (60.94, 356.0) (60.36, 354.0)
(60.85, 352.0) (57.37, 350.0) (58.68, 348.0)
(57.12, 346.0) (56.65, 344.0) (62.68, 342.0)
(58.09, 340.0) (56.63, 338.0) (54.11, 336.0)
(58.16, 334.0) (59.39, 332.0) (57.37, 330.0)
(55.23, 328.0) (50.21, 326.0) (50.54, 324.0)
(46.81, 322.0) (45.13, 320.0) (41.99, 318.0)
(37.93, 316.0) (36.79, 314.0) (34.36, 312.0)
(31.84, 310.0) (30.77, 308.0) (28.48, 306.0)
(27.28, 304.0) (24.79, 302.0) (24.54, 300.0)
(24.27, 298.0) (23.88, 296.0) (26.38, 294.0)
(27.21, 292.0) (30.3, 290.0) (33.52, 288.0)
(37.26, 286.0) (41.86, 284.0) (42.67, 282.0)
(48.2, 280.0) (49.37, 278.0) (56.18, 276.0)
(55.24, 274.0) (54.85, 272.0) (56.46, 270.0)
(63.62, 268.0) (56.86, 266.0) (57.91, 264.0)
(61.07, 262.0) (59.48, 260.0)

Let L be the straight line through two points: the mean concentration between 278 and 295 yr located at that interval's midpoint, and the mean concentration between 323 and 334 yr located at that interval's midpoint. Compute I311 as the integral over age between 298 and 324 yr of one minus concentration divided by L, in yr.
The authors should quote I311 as 7.3 yr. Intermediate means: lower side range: 36.7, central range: 34.5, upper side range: 54.9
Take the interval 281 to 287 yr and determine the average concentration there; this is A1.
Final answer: 40.6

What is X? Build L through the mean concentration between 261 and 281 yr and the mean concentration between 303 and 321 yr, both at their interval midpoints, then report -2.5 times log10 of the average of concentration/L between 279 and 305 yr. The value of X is 0.40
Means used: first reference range 56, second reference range 35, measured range 31.7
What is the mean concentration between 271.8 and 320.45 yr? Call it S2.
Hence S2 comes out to 36.2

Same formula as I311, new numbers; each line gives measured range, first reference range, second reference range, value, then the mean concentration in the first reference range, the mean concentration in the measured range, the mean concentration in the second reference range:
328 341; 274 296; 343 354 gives -0.7 yr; 39.3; 57.1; 58.3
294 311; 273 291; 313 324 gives 6.4 yr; 43.8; 26.9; 42.5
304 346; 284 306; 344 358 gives -1.7 yr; 28.6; 47.4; 59.1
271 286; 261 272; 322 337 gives 2.3 yr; 58.8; 48.9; 54.5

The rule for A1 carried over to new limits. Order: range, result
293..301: 24.8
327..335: 57.5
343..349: 57.5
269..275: 55.5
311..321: 39.2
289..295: 28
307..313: 32.3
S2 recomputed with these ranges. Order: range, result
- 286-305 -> 27.5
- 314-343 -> 51.9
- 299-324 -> 34.9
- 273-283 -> 50.3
